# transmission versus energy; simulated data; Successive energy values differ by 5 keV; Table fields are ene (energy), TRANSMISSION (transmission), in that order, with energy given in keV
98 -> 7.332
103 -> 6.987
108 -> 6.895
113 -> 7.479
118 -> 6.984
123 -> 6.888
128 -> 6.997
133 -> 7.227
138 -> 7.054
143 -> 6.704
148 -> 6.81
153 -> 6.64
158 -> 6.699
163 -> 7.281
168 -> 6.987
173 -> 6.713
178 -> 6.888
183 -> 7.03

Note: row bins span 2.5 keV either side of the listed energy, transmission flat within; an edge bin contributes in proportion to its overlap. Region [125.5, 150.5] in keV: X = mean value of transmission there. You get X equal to 6.96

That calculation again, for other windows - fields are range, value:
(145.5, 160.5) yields 6.72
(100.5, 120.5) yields 7.09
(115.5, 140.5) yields 7.03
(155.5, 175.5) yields 6.92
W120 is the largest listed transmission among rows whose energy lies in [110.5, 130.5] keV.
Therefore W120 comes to 7.479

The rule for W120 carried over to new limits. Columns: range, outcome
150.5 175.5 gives 7.281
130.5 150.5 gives 7.227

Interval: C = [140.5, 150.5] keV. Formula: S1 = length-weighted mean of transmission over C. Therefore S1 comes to 6.76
